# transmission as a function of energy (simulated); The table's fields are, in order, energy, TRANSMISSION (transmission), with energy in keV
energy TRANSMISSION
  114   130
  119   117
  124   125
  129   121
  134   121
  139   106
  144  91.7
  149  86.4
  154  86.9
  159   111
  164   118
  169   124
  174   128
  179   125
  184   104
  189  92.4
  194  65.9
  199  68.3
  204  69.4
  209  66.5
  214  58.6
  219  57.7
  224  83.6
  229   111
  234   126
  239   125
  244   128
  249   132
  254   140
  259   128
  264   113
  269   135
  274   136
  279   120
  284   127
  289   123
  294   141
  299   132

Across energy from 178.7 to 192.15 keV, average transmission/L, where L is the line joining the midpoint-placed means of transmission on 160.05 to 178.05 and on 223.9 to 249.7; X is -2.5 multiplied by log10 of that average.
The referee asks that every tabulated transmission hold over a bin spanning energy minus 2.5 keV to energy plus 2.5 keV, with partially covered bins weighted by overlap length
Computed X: 0.19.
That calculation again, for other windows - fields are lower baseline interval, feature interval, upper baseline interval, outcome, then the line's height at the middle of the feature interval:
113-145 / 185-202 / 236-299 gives 0.49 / 122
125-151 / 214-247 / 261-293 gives 0.18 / 120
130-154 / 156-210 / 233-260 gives 0.14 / 112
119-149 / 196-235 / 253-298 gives 0.48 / 121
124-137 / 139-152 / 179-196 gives 0.23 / 114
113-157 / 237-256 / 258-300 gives -0.06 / 124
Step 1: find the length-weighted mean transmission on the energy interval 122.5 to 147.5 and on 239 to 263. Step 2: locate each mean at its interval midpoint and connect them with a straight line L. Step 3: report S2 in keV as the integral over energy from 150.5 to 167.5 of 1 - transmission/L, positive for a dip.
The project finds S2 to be 1.5 keV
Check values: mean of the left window 111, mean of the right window 130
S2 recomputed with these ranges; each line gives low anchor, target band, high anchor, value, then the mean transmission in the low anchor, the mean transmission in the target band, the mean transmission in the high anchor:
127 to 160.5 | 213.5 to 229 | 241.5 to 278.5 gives 5.9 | 103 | 74.8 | 130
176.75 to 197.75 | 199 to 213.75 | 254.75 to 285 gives 5.1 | 94.8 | 66.6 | 127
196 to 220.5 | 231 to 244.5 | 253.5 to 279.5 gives -4.0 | 64.4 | 126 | 128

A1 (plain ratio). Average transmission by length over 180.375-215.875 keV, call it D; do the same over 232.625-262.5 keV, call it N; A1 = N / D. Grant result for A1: 1.68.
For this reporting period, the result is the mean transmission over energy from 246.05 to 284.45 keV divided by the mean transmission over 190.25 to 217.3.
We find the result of 1.9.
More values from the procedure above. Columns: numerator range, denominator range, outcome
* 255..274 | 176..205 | 1.43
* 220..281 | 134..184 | 1.12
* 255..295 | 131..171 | 1.21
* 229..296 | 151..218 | 1.38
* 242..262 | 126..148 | 1.21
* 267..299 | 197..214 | 1.96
